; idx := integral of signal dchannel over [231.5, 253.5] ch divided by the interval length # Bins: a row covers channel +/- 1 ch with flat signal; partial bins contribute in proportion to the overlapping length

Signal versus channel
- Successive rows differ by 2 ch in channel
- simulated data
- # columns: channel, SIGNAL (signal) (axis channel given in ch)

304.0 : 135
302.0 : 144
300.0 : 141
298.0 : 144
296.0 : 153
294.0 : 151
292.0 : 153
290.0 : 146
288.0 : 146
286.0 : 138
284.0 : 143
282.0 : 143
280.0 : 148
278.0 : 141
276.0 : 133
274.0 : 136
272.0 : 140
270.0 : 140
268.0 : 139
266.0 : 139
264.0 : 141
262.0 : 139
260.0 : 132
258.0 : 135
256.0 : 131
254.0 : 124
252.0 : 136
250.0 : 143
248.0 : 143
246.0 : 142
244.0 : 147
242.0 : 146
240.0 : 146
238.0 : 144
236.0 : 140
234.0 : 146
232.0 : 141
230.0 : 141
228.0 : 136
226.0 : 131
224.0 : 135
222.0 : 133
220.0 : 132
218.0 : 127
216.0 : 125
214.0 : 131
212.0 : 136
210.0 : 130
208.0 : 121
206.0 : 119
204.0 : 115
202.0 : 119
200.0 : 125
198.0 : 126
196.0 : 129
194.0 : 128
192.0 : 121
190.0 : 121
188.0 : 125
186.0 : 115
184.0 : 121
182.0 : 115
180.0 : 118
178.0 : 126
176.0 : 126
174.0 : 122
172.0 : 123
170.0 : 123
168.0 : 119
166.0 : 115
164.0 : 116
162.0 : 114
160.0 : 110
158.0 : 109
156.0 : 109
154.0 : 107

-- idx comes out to 143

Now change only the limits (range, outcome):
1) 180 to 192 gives 119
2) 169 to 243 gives 129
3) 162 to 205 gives 121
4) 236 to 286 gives 140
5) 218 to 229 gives 133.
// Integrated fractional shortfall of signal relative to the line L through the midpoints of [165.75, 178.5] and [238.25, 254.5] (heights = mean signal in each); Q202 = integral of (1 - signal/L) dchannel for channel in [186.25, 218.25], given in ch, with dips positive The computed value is 1.3 ch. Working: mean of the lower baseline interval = 122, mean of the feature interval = 125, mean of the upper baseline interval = 142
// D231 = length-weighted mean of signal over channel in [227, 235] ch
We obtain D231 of 141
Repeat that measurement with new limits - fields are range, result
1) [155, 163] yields 110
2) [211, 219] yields 130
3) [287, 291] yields 146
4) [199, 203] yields 122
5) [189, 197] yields 125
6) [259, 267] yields 138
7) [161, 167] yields 115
